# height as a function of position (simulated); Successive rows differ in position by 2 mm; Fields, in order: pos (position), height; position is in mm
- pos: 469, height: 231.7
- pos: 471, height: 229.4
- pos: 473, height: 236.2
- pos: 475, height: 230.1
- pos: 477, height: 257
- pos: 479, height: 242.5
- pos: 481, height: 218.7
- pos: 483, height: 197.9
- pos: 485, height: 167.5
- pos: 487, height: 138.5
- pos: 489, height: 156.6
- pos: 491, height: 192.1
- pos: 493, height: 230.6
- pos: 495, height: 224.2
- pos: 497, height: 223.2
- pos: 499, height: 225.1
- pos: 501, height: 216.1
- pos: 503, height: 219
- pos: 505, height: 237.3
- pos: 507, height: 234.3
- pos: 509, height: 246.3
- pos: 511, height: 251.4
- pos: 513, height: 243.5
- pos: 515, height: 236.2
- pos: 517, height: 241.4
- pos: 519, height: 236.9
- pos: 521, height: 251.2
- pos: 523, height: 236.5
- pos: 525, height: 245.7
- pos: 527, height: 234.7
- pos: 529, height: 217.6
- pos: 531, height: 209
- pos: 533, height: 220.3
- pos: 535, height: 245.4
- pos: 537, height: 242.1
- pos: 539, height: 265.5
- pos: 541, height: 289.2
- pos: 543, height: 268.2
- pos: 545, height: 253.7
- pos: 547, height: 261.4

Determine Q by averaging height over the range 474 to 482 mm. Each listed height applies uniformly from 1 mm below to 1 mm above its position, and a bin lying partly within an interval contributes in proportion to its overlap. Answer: 237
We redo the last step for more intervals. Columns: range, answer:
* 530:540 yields 236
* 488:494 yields 193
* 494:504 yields 222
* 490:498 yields 218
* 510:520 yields 242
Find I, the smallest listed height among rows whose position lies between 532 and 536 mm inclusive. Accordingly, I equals 220.3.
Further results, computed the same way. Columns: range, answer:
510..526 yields 236.2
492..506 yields 216.1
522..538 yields 209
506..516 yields 234.3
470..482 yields 218.7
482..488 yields 138.5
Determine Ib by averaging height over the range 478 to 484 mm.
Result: 220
